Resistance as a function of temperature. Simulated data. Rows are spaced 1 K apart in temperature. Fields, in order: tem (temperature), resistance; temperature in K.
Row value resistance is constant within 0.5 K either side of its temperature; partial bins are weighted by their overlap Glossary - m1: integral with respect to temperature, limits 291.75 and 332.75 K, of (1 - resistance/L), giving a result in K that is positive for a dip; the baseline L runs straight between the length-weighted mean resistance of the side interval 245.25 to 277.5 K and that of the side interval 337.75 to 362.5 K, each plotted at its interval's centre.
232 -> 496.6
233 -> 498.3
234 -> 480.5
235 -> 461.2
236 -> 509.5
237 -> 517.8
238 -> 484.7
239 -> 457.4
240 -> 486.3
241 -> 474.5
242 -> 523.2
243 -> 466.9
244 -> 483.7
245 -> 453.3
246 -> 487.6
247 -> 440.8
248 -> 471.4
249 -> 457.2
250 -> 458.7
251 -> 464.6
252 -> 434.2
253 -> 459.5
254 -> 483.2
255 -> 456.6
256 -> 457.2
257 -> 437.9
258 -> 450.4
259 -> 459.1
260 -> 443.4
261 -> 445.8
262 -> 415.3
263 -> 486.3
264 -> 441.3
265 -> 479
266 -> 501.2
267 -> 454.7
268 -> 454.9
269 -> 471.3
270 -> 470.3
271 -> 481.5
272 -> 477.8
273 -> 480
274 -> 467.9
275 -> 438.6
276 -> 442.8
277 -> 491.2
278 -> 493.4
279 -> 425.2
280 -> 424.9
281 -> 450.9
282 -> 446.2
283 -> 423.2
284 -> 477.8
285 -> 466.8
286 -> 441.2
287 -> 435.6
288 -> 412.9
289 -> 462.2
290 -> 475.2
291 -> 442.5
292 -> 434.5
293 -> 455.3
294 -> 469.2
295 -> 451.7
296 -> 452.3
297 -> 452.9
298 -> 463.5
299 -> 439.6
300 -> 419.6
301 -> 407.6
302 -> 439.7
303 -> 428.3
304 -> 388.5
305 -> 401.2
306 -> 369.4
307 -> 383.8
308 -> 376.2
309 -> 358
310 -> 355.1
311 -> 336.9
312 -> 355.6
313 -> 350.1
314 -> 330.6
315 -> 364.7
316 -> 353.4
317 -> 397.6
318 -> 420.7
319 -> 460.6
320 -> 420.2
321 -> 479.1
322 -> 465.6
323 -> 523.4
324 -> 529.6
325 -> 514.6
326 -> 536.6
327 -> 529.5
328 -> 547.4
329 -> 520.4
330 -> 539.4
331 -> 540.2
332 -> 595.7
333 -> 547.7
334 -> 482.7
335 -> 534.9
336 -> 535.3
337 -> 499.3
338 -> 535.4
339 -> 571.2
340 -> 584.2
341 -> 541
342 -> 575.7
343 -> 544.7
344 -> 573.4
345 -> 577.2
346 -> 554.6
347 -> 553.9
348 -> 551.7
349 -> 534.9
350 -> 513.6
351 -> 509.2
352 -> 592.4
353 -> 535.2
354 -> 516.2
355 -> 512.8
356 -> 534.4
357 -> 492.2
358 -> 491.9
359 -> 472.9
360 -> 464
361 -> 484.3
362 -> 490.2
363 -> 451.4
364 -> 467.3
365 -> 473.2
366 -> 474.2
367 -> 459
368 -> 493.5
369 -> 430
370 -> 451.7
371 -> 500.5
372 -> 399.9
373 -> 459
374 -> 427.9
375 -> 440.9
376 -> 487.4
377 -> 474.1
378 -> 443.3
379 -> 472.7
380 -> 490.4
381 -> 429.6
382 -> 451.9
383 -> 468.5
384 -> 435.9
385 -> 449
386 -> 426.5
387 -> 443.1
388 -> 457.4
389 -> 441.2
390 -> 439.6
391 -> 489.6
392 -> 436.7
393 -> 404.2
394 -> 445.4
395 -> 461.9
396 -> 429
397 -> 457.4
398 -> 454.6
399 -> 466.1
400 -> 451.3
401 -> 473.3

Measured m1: 5.0 K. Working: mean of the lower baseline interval 461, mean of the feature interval 441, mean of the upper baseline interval 532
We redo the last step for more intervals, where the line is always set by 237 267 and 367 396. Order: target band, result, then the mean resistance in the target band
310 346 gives -2.7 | 491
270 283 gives 0.1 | 459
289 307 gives 1.0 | 434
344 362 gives -2.7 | 524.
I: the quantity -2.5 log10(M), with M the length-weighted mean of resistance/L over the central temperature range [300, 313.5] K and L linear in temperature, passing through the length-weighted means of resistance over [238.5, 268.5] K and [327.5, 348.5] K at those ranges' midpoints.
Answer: 0.33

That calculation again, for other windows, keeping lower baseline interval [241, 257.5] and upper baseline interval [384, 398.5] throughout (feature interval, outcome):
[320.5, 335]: -0.16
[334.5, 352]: -0.21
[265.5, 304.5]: 0.02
